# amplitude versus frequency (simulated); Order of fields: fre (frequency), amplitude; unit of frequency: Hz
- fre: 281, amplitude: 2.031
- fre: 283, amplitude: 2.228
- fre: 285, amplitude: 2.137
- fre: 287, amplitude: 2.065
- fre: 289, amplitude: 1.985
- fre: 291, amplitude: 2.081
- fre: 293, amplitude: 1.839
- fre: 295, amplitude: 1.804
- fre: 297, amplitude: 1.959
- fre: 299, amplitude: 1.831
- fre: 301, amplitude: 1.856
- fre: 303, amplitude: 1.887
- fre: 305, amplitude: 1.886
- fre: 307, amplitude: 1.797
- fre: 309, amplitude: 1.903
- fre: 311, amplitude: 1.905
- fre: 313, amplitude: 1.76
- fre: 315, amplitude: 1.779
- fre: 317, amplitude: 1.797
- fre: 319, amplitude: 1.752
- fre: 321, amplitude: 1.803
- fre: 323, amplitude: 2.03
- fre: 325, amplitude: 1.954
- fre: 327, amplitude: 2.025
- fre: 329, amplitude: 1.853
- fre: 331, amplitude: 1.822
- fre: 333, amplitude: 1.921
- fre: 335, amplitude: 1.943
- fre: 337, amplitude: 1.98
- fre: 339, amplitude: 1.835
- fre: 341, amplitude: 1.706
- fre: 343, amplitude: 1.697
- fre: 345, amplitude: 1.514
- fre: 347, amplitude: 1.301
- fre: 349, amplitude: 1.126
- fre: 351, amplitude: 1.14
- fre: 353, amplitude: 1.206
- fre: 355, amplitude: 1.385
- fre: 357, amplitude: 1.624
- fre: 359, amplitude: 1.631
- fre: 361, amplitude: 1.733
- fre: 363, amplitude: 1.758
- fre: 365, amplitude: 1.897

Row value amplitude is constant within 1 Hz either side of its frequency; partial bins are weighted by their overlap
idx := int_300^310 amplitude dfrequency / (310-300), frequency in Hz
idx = 1.87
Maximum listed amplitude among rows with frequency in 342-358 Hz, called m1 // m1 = 1.697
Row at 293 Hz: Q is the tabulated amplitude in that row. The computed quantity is 1.839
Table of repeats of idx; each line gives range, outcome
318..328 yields 1.91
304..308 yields 1.84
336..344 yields 1.8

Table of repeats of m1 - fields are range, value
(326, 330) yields 2.025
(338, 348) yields 1.835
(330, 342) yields 1.98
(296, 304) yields 1.959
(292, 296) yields 1.839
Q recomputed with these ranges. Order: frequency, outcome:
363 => 1.758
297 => 1.959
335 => 1.943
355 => 1.385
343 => 1.697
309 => 1.903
